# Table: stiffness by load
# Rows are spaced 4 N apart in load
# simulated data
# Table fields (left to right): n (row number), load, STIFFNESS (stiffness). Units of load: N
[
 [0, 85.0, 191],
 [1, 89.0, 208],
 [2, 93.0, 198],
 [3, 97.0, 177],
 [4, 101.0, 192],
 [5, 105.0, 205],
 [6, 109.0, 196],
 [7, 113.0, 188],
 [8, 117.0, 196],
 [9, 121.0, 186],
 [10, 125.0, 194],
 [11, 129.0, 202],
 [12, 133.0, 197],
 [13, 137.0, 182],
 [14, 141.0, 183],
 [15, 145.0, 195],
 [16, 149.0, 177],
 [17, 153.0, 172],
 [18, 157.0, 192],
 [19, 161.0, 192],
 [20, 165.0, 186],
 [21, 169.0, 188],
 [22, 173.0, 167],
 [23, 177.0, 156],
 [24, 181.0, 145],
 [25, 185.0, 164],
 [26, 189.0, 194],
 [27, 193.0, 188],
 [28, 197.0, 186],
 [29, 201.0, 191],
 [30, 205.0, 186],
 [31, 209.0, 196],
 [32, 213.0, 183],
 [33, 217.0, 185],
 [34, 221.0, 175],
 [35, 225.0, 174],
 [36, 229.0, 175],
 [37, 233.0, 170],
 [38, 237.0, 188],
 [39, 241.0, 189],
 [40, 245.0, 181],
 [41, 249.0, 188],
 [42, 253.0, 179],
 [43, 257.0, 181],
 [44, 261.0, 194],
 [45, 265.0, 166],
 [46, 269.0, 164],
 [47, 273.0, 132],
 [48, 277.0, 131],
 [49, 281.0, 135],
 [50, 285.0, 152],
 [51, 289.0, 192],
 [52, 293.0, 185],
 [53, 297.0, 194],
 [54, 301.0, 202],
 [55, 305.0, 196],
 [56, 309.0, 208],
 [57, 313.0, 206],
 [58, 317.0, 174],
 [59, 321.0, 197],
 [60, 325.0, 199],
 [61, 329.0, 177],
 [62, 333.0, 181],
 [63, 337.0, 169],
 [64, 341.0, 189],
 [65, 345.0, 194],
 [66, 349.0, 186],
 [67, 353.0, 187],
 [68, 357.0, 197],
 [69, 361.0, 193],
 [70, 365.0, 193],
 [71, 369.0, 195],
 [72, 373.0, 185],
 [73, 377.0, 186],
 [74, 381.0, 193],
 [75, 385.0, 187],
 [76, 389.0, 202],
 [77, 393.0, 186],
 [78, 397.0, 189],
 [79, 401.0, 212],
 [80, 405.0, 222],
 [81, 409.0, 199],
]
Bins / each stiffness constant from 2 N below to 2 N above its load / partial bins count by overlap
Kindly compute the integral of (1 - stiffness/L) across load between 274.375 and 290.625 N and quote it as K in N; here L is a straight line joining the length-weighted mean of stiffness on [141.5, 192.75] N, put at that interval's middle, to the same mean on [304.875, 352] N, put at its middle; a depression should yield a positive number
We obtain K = 3.08 N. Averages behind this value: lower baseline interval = 178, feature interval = 151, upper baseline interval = 189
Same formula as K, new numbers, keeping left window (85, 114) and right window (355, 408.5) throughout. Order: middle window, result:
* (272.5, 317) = 4.1 N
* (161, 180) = 2.0 N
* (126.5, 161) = 1.3 N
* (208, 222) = 0.8 N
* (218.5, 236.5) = 1.9 N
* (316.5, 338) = 1.2 N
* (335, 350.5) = 0.9 N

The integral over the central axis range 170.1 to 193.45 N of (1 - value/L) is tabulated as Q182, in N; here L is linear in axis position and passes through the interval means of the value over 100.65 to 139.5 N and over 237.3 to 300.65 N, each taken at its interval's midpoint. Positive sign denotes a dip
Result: 2.1 N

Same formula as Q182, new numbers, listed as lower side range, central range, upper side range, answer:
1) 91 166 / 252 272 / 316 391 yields 1.6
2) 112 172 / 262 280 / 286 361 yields 3.8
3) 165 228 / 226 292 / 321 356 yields 4.3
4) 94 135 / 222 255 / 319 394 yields 1.9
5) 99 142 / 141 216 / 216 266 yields 2.4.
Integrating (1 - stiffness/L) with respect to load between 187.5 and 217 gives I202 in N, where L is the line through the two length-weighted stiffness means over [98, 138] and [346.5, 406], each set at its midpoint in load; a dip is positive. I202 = 0.7 N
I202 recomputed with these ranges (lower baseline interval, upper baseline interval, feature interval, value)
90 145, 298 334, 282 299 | 1.36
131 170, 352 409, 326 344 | 1.15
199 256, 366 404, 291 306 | -0.52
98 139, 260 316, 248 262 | -0.47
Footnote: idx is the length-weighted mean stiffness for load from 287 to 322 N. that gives 195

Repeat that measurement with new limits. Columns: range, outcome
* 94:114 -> 192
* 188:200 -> 189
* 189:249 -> 184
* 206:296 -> 174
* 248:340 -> 178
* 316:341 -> 184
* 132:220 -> 182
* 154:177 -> 182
